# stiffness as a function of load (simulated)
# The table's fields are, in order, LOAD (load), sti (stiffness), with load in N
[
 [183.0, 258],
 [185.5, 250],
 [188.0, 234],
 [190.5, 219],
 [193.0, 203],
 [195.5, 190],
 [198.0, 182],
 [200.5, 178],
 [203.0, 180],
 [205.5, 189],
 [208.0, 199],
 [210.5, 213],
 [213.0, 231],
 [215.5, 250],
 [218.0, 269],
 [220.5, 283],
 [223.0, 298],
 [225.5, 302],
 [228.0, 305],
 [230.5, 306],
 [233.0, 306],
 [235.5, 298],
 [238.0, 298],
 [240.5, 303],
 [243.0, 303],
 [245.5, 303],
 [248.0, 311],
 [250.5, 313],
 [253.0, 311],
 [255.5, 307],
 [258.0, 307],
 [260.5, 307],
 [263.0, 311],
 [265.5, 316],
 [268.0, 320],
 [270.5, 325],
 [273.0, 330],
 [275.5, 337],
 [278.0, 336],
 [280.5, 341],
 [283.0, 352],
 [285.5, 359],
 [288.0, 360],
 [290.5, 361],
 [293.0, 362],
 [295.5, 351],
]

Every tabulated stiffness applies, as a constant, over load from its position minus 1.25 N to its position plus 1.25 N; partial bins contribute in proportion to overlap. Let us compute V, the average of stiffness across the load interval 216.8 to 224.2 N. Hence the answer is 283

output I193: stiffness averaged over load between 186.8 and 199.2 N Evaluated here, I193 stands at 206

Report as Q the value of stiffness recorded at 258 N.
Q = 307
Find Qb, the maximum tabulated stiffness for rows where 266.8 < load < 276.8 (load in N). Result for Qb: 337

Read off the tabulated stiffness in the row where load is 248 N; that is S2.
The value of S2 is 311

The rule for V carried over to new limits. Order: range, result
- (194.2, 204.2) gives 183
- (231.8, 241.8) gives 301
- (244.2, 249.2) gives 307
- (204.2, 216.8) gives 216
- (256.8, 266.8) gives 310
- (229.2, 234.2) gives 306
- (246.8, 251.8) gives 312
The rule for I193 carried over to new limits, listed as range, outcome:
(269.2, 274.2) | 327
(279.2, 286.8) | 351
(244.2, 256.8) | 309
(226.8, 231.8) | 306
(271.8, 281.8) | 336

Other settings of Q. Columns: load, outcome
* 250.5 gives 313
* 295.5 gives 351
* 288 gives 360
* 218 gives 269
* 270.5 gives 325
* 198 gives 182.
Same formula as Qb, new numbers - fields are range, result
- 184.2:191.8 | 250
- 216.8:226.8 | 302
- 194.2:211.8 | 213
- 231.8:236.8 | 306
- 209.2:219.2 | 269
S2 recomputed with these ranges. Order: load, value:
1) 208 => 199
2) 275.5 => 337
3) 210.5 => 213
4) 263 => 311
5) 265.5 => 316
